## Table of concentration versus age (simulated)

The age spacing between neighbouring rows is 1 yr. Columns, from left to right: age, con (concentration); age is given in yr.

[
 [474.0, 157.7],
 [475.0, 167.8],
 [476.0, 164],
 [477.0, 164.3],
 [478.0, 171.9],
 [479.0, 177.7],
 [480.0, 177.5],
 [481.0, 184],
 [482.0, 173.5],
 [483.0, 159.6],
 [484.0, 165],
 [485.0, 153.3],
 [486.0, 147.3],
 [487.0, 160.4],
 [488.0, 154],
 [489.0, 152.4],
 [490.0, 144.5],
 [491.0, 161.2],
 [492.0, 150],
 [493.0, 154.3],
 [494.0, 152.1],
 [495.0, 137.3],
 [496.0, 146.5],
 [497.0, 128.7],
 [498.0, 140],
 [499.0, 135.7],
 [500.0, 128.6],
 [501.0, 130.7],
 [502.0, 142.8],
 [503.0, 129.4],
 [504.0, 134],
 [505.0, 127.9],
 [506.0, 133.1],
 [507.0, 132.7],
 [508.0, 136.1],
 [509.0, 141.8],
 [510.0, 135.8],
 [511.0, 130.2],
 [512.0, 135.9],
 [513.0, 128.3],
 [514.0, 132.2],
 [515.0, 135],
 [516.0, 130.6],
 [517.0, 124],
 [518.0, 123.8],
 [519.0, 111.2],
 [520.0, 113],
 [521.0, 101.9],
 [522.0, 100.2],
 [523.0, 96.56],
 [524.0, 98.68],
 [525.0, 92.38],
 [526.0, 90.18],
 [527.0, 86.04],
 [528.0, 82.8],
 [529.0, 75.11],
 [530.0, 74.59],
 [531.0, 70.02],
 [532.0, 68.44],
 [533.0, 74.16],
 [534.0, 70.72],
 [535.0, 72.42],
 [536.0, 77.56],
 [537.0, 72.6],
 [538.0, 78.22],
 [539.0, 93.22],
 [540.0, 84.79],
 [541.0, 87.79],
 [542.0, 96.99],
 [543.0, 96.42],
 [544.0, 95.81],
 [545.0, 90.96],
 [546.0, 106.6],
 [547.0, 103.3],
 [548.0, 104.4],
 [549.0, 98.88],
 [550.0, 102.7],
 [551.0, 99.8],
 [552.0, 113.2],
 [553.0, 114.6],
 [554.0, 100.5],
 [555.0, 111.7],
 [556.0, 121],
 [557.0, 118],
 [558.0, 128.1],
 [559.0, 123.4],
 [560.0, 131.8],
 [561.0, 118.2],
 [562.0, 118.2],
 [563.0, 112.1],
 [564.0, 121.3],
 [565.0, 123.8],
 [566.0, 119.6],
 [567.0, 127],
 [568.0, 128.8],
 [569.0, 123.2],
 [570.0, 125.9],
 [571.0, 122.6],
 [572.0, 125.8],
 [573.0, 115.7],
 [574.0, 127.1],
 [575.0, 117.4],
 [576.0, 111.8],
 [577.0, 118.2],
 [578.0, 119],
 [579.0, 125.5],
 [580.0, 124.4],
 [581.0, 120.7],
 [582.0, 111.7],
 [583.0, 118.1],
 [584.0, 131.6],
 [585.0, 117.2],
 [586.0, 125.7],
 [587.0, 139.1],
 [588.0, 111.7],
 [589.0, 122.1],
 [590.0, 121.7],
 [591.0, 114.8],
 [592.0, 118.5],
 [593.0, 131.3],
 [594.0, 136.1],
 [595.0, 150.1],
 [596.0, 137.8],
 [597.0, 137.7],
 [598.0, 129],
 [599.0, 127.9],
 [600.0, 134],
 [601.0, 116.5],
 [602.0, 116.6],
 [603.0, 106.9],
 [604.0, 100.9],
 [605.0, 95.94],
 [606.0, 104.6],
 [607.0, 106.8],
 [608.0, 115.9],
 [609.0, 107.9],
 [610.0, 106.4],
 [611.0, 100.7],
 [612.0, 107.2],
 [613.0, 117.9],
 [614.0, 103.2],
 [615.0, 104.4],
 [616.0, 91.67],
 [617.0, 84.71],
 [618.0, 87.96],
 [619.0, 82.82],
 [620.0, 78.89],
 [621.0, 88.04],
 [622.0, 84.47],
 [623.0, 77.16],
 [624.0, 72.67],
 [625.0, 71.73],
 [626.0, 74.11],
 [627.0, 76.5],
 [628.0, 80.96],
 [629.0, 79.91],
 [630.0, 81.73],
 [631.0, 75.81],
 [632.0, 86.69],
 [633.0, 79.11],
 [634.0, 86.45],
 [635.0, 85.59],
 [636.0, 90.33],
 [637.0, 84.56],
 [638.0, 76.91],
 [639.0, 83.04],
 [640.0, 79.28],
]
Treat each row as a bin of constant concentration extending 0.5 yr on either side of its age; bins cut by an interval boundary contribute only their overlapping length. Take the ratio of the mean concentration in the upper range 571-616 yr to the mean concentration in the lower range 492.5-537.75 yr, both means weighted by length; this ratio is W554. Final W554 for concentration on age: 1.0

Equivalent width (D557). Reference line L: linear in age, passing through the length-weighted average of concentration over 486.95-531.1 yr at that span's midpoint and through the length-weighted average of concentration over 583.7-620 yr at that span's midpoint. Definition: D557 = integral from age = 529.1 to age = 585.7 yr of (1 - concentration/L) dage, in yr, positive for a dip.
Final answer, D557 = 5.78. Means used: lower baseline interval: 125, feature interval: 107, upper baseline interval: 115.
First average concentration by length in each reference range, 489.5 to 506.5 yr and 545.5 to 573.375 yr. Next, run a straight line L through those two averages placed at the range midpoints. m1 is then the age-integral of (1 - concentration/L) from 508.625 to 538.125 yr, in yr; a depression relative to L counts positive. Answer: 6.7 yr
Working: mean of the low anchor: 140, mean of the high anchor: 116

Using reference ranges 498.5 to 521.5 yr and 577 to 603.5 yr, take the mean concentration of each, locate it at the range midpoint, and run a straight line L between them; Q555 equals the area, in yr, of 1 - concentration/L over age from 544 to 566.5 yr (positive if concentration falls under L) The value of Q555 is 2.53 yr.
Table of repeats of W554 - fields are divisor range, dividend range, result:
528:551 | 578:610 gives 1.40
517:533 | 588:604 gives 1.35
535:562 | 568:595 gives 1.20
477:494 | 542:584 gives 0.72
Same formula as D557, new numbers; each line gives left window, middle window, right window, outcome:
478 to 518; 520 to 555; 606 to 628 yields 9.9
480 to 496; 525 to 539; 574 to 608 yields 6.3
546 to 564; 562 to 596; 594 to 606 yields -1.4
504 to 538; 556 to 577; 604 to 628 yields -4.7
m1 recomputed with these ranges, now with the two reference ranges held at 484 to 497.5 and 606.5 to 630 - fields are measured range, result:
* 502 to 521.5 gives 1.63 yr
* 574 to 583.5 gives -0.83 yr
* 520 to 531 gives 3.62 yr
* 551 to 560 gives 0.28 yr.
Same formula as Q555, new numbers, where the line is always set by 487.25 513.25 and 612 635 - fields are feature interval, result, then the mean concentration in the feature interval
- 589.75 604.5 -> -4.3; 125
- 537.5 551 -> 2.8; 95.6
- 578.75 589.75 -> -2.1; 122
